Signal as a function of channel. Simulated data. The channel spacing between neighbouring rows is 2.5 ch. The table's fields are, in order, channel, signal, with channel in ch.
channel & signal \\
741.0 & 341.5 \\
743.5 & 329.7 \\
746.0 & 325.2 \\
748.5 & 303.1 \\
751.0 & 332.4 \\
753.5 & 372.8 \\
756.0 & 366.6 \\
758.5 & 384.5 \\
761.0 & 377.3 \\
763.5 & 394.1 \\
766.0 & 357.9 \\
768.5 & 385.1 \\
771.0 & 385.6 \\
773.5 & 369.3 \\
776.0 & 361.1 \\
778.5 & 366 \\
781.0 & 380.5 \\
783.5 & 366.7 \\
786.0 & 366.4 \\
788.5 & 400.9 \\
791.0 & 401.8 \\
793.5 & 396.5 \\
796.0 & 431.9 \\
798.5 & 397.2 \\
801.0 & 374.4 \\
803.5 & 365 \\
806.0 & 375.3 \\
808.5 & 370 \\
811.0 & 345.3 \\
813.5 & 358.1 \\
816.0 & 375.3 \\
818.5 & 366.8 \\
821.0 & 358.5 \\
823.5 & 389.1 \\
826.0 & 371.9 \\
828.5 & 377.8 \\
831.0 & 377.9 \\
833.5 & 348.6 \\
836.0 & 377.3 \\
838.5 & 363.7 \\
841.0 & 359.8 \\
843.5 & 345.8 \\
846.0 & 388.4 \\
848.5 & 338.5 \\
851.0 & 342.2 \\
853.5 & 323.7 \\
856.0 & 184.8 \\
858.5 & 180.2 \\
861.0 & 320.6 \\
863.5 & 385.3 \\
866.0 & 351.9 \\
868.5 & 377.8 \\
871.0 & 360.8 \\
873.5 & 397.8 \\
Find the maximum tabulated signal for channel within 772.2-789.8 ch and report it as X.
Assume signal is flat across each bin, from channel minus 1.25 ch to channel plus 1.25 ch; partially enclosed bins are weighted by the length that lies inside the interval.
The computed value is 400.9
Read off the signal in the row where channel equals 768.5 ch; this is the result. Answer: 385.1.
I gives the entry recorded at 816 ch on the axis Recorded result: 375.3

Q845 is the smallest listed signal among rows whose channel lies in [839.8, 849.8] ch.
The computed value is 338.5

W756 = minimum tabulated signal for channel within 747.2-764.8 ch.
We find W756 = 303.1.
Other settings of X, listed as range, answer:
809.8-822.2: 375.3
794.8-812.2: 431.9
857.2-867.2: 385.3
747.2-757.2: 372.8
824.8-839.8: 377.9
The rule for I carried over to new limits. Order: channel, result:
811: 345.3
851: 342.2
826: 371.9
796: 431.9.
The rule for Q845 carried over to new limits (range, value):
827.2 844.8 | 345.8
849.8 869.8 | 180.2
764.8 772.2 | 357.9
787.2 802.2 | 374.4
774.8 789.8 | 361.1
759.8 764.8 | 377.3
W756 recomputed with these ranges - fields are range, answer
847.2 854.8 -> 323.7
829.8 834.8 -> 348.6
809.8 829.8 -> 345.3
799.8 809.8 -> 365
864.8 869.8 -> 351.9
